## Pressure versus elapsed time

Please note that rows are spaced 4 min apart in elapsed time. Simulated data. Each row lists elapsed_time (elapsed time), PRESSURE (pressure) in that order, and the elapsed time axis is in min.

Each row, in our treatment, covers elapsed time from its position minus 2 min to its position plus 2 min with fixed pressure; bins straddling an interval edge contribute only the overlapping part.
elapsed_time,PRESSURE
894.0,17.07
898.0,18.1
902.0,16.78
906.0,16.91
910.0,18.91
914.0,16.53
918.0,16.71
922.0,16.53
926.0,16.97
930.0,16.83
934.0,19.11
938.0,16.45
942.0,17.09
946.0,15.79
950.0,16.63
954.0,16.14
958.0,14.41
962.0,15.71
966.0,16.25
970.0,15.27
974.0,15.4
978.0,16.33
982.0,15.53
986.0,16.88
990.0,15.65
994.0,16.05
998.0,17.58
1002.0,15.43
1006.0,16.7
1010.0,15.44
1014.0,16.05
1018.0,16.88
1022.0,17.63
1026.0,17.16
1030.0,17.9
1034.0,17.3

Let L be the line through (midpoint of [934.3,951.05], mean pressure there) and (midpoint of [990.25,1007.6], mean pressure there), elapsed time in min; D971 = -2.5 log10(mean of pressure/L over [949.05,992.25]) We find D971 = 0.05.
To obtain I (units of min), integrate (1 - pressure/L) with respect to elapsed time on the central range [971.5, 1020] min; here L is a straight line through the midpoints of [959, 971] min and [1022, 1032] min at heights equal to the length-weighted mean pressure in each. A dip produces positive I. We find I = 1.3 min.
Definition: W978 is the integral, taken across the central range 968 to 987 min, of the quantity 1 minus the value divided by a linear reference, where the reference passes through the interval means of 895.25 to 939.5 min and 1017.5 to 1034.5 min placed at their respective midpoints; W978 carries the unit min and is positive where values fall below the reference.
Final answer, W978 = 1.7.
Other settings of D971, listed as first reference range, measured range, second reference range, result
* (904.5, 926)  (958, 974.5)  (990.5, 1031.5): 0.09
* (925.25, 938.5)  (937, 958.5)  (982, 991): 0.06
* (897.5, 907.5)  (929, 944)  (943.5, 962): -0.08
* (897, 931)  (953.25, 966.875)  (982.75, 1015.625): 0.07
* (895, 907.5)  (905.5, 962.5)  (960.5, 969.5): -0.01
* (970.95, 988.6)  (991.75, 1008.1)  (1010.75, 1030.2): 0.00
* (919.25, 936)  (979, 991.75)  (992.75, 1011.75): 0.03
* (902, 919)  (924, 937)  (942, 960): -0.06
